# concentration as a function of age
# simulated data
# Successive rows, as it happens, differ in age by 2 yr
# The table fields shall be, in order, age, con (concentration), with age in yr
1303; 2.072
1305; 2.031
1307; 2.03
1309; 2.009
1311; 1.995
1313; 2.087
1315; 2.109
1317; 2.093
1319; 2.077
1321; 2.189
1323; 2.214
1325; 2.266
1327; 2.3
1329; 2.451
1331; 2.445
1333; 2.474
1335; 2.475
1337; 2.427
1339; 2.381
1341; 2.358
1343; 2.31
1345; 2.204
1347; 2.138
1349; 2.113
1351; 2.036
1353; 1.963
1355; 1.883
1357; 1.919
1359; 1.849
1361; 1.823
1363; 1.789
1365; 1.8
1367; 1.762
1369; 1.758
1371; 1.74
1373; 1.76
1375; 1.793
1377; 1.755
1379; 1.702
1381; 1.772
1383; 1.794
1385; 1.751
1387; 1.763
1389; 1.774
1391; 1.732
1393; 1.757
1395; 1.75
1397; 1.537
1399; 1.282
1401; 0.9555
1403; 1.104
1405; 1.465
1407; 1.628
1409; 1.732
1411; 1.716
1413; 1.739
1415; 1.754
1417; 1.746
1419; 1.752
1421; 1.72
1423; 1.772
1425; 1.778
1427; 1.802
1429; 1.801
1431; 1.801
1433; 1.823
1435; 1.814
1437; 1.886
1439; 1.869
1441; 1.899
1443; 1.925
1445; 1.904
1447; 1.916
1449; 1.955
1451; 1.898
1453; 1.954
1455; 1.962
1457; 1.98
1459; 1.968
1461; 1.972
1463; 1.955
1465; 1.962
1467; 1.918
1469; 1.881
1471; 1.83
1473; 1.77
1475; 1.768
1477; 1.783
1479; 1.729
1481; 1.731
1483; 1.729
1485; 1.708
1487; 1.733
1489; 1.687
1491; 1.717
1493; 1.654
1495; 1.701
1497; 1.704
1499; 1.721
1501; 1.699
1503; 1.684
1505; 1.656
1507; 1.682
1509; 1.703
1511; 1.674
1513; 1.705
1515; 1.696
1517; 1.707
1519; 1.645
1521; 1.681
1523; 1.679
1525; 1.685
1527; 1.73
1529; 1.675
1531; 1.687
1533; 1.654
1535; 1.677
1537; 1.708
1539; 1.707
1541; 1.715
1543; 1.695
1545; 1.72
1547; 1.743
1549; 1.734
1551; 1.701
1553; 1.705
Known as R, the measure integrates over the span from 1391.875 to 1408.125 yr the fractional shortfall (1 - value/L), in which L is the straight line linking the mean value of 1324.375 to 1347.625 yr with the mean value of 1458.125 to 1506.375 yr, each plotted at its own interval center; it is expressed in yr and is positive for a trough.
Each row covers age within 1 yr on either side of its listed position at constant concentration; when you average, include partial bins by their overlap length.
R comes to 5.1 yr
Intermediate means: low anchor 2.36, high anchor 1.78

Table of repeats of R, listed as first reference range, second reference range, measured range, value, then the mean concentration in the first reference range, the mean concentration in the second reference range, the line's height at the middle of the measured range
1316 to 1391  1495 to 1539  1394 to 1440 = 5.6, 2.03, 1.69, 1.89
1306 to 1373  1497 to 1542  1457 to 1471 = -0.9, 2.1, 1.69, 1.82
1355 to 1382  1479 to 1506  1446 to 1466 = -2.6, 1.79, 1.7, 1.73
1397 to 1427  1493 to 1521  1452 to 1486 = -4.4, 1.59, 1.69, 1.65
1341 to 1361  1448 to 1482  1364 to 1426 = 9.8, 2.05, 1.88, 1.99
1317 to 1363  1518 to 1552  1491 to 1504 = 0.7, 2.18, 1.7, 1.79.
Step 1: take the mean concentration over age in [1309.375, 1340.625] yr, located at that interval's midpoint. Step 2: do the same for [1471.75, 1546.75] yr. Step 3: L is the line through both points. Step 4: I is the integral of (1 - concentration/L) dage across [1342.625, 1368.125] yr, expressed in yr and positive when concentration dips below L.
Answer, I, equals 2.50 yr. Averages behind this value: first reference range 2.26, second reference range 1.7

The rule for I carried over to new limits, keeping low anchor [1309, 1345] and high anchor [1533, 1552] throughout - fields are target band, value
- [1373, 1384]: 1.9 yr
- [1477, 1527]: 3.1 yr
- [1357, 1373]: 2.7 yr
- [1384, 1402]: 4.4 yr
